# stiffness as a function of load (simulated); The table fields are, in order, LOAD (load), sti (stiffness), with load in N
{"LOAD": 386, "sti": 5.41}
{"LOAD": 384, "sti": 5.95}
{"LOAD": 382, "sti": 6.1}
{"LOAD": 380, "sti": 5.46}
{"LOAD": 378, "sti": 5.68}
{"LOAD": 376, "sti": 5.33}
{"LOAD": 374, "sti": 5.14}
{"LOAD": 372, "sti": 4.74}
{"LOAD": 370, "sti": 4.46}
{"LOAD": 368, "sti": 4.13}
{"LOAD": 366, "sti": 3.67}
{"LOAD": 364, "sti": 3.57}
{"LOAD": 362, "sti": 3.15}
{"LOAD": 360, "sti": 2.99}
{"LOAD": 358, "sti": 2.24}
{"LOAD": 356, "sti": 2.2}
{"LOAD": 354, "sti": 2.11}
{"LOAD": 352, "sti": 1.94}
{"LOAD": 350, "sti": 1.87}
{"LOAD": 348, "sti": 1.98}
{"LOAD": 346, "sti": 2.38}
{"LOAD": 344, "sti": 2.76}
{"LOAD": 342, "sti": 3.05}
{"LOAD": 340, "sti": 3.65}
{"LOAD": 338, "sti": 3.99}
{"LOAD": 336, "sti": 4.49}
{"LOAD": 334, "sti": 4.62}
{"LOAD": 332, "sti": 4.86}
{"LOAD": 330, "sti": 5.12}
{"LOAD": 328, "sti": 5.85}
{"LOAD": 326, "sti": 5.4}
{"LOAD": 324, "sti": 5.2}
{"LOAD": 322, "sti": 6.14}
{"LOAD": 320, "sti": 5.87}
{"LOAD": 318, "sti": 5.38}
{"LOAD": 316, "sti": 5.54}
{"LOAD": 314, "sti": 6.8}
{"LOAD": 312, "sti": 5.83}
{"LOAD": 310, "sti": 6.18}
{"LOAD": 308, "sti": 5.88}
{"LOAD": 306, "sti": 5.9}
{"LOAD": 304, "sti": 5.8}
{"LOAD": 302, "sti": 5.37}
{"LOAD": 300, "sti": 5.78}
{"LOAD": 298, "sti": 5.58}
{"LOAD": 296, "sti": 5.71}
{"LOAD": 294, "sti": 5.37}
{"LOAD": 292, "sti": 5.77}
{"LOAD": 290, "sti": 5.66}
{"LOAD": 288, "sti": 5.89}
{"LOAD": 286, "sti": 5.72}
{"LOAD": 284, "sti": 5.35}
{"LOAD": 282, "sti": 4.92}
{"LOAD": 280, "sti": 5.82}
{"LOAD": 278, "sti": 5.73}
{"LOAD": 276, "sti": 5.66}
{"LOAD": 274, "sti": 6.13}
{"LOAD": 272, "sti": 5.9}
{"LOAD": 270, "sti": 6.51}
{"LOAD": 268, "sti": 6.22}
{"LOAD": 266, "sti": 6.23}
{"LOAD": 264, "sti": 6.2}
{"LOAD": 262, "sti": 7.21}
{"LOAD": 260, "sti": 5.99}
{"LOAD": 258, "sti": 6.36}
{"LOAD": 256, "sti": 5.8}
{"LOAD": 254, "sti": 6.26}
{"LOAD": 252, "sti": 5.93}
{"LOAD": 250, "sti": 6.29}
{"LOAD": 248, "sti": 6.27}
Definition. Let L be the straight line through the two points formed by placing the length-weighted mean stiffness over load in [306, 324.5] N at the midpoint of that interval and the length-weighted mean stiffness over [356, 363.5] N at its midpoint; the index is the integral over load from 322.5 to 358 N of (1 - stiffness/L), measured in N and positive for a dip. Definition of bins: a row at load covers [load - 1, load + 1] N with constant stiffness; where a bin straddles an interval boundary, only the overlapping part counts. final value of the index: 5.5 N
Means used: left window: 5.89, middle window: 3.61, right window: 2.77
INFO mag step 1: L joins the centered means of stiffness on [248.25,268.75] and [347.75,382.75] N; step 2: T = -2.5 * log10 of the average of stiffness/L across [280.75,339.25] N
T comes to -0.101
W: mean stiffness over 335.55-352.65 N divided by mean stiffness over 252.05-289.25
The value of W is 0.48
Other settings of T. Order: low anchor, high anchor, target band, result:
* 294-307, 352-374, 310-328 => -0.165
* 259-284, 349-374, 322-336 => -0.230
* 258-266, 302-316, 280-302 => 0.106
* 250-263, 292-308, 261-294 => 0.012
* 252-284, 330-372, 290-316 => -0.195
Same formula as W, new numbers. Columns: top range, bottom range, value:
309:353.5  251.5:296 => 0.75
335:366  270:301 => 0.50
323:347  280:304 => 0.77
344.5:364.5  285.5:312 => 0.42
